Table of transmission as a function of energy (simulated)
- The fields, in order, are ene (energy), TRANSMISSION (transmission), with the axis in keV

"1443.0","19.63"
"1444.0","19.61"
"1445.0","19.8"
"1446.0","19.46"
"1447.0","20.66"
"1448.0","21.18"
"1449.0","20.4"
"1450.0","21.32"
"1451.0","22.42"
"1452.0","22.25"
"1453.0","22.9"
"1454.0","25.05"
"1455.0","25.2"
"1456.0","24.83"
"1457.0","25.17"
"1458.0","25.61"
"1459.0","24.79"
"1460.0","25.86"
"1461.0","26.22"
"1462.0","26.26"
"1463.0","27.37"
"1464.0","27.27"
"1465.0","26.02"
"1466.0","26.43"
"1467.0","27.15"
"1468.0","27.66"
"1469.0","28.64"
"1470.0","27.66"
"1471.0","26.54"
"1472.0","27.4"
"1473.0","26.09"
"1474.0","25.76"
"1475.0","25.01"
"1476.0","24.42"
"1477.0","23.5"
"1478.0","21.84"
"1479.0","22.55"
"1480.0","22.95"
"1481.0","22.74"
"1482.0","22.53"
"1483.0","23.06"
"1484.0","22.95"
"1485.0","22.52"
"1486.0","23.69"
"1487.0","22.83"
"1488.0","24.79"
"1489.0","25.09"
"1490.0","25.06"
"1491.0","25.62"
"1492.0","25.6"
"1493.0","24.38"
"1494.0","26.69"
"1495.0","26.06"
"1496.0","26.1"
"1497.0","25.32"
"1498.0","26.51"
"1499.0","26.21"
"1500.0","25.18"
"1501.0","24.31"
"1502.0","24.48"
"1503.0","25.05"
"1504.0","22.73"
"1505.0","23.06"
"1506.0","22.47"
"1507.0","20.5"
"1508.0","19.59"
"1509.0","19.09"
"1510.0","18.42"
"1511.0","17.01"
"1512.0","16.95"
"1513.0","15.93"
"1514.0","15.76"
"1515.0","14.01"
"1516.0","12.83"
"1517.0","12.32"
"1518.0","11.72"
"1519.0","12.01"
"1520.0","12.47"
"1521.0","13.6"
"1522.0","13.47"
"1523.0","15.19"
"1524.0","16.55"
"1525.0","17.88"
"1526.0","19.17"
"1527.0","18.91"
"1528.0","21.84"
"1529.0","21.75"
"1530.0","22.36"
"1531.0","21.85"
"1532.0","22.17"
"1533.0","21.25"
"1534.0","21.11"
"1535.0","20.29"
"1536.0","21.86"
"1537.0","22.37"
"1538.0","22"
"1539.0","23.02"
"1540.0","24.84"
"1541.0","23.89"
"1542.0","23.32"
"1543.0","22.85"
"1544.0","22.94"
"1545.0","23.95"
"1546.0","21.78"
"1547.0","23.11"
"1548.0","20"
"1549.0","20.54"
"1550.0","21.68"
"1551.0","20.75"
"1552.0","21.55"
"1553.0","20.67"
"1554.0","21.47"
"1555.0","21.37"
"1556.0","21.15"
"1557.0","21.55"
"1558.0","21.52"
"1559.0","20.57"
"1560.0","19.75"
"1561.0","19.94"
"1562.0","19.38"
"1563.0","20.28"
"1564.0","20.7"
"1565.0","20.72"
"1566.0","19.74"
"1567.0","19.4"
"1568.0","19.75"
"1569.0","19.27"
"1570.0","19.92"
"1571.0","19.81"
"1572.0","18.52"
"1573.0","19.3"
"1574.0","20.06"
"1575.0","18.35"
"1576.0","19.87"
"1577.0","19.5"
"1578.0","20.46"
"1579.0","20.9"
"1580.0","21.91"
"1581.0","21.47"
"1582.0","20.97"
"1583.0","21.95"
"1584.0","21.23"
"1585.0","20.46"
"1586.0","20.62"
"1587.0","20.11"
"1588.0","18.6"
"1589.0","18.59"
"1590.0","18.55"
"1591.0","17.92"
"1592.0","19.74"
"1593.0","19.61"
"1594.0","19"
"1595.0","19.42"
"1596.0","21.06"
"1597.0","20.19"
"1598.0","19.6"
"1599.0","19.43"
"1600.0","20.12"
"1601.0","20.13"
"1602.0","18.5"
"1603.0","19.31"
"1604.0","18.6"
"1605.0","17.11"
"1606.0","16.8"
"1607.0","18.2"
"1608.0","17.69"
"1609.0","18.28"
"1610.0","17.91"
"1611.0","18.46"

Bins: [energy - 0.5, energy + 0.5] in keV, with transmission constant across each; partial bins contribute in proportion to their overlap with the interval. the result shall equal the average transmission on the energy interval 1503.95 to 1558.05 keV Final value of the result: 19.6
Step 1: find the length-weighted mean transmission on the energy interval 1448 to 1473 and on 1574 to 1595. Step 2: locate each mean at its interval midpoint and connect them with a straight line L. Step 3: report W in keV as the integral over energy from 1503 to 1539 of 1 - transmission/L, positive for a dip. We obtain 6.7 keV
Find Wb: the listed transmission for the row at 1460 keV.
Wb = 25.86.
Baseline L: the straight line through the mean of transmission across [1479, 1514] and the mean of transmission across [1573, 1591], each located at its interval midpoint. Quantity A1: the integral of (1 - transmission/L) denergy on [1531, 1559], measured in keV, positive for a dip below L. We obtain -0.7 keV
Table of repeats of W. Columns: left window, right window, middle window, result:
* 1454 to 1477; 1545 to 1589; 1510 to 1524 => 5.4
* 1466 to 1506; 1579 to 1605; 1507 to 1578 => 8.1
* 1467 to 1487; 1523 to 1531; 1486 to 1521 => 1.8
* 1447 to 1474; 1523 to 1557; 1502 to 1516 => 2.3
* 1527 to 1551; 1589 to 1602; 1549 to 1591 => 0.8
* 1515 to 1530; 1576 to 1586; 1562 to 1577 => 0.2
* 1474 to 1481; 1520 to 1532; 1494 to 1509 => -2.2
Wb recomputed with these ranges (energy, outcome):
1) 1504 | 22.73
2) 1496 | 26.1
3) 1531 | 21.85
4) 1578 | 20.46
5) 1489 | 25.09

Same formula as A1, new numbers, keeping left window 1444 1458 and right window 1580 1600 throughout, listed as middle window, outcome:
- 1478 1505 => -3.3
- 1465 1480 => -2.5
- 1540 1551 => -0.9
